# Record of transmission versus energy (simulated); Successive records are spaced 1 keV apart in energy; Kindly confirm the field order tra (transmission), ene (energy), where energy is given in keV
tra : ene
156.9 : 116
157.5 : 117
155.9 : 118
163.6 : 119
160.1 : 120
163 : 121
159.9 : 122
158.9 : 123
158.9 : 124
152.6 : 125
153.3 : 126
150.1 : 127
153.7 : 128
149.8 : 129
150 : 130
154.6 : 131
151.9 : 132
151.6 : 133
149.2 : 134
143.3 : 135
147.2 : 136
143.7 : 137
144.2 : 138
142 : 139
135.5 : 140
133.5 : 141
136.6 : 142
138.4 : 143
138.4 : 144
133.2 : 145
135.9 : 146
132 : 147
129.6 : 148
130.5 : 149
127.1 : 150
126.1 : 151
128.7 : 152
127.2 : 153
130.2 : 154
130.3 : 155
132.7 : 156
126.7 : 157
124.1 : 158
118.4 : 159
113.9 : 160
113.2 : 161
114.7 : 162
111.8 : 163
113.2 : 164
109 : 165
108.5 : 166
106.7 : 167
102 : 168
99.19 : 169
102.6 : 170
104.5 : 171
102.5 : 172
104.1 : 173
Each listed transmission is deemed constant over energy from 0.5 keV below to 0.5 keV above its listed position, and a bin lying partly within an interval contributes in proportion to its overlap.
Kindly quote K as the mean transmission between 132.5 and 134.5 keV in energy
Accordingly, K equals 150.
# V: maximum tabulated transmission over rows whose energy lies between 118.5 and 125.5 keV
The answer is 163.6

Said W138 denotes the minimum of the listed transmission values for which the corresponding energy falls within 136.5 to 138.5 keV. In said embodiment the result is 143.7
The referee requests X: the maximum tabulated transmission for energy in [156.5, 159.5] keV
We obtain 126.7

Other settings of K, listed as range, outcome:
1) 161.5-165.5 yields 112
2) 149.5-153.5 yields 127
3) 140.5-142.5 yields 135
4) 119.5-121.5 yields 162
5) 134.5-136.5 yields 145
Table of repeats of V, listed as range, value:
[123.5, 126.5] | 158.9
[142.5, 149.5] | 138.4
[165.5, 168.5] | 108.5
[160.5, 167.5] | 114.7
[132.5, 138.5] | 151.6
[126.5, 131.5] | 154.6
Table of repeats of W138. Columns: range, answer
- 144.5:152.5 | 126.1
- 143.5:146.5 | 133.2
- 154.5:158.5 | 124.1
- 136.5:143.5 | 133.5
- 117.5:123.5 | 155.9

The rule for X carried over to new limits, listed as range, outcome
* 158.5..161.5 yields 118.4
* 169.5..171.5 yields 104.5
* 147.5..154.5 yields 130.5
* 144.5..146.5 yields 135.9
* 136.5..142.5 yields 144.2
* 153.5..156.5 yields 132.7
